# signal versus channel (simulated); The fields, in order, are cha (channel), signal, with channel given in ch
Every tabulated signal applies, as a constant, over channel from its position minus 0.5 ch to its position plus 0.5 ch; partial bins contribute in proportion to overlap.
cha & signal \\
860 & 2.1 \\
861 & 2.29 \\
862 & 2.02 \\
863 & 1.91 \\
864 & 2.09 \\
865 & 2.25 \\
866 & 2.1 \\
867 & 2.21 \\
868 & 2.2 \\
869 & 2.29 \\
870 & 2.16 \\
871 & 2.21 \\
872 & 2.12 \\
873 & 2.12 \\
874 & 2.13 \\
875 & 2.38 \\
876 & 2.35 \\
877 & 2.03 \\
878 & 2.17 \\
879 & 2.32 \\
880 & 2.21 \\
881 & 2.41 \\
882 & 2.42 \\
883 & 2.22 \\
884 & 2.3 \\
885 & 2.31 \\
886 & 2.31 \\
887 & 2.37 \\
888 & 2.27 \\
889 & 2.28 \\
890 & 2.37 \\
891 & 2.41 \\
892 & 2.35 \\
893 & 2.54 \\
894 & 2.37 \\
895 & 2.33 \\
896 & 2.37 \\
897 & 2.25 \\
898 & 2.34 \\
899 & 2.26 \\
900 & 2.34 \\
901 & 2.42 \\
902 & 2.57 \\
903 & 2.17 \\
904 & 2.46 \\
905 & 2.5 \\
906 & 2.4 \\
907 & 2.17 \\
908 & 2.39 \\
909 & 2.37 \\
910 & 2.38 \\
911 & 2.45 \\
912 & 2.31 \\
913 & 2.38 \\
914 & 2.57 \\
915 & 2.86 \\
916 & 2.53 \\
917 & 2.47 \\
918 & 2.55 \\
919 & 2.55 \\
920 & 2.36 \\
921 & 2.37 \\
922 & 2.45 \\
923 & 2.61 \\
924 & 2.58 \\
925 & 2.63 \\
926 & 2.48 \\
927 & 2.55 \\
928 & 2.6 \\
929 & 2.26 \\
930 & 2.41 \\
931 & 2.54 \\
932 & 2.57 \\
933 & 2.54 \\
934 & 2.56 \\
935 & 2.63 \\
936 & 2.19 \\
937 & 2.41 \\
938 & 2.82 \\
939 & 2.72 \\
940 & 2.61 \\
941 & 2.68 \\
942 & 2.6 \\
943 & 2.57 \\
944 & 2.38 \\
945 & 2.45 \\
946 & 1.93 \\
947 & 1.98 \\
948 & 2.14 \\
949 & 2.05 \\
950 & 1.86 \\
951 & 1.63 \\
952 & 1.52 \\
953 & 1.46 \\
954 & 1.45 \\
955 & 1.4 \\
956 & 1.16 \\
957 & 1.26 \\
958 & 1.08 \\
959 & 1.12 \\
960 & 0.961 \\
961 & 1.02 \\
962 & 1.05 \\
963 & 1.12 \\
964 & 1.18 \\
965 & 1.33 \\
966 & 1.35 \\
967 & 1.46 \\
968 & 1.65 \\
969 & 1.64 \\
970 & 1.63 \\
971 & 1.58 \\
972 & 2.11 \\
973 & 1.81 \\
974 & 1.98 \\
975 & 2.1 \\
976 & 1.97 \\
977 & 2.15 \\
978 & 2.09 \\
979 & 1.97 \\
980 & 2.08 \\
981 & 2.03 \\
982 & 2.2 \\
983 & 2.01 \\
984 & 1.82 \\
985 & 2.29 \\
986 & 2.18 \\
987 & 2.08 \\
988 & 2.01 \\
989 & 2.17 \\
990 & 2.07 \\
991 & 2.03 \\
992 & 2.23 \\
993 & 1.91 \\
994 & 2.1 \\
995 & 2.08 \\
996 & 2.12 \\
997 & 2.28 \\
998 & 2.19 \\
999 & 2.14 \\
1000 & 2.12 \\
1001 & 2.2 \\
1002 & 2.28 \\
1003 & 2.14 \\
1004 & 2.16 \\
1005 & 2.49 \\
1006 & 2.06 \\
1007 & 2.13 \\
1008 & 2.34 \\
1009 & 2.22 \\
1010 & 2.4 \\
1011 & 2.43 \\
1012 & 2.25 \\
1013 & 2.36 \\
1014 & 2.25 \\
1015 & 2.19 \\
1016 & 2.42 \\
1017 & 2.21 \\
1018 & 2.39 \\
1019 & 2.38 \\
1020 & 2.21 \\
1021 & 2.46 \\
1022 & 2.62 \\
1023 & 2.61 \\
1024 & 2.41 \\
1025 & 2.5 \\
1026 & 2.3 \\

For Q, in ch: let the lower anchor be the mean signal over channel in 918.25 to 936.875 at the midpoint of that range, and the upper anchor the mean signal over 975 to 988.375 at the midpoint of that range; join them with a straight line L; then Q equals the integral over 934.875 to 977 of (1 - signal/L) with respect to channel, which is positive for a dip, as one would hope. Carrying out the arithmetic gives 8.76 ch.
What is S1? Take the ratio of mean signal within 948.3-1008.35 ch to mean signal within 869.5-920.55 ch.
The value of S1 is 0.78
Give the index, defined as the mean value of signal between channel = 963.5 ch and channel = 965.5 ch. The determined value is 1.25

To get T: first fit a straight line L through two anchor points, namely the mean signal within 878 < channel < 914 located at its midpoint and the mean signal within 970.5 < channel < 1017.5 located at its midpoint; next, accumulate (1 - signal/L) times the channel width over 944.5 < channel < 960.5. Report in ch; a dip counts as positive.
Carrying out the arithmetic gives 4.6 ch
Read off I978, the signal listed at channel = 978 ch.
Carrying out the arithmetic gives 2.09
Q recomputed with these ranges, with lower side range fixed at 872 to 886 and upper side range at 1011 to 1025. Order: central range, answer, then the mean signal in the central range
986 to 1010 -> 2.0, 2.16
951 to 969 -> 8.0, 1.29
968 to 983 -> 2.5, 1.94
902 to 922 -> -1.3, 2.44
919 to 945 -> -2.5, 2.52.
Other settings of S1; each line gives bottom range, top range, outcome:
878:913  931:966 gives 0.81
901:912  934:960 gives 0.84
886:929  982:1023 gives 0.91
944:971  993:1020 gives 1.48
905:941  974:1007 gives 0.85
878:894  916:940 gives 1.08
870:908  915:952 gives 1.05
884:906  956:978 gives 0.64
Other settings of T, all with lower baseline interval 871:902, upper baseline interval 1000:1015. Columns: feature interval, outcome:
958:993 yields 7.7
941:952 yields 0.6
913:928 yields -1.6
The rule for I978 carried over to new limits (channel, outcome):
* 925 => 2.63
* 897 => 2.25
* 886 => 2.31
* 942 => 2.6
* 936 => 2.19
